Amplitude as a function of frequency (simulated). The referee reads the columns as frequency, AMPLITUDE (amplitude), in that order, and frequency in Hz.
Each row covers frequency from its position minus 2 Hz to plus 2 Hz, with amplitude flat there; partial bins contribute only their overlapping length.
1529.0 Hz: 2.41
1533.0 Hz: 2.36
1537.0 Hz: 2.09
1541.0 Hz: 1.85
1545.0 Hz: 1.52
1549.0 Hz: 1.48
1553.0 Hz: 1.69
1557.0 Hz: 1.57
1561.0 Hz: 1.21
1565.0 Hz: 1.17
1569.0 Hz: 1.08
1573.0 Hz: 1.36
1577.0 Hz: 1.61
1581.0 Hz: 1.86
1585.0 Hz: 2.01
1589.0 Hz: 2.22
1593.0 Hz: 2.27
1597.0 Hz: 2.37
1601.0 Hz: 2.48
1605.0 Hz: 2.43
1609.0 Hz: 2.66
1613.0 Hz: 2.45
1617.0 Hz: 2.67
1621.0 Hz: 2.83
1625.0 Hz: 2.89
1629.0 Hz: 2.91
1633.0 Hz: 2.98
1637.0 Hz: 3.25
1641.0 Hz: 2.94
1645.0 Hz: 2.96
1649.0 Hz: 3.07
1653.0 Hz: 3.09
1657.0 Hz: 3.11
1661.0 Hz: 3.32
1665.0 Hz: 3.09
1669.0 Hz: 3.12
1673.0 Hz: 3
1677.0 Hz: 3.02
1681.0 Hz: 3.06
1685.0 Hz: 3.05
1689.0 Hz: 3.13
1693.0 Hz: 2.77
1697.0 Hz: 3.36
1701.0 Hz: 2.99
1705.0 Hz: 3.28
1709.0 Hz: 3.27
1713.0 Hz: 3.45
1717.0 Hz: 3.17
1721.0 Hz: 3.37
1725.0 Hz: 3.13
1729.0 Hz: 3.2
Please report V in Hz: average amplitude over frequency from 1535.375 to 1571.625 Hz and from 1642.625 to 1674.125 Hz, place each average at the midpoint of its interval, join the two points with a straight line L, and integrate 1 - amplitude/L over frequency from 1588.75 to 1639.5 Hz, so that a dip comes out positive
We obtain -4.9 Hz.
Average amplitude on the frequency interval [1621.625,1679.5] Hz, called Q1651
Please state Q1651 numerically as 3.05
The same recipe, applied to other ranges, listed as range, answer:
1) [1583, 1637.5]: 2.58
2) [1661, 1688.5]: 3.08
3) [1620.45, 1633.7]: 2.9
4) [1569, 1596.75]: 1.86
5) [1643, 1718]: 3.12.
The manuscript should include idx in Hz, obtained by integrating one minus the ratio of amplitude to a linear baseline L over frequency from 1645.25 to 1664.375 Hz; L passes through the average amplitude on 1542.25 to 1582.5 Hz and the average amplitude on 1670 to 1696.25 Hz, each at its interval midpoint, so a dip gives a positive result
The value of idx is -3.4 Hz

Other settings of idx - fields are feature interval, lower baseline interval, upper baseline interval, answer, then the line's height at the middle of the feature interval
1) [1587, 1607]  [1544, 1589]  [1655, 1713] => -4.2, 1.95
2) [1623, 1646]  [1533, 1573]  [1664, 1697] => -4.4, 2.51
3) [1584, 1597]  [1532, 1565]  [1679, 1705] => -0.8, 2.08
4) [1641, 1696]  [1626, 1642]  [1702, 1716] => 1.4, 3.15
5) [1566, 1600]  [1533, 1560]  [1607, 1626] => 6.2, 2.23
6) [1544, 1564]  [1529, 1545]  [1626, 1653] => 6.7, 2.22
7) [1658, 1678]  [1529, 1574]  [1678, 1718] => -2.0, 2.84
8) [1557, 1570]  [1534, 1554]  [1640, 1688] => 4.9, 1.97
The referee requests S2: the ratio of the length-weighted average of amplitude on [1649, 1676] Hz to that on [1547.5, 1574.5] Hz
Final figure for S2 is 2.3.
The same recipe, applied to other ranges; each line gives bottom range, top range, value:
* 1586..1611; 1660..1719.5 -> 1.31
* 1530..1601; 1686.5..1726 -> 1.79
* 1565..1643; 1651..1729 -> 1.34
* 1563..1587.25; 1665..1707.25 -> 2.02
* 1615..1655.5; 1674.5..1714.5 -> 1.06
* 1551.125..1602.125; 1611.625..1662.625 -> 1.69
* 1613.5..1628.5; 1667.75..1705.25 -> 1.11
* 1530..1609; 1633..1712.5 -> 1.68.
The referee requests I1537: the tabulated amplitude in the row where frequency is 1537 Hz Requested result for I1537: 2.09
